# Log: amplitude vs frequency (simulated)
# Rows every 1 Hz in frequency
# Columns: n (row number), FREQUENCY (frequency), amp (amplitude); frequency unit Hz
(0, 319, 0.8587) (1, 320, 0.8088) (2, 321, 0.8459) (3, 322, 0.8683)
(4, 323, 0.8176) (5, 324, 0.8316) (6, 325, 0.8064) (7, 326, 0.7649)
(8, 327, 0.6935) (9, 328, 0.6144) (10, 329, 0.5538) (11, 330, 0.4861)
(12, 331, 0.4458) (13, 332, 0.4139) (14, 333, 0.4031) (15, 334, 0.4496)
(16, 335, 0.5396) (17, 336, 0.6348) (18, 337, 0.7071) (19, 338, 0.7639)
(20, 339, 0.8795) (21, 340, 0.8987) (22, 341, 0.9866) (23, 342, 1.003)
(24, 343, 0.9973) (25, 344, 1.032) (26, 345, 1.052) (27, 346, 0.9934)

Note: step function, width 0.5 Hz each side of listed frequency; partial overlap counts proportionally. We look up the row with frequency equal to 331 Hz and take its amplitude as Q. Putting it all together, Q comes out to 0.4458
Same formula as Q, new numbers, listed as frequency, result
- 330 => 0.4861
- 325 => 0.8064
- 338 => 0.7639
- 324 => 0.8316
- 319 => 0.8587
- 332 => 0.4139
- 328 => 0.6144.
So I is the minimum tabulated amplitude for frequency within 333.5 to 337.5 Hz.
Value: 0.4496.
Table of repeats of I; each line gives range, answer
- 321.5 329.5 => 0.5538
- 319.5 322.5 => 0.8088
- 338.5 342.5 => 0.8795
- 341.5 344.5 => 0.9973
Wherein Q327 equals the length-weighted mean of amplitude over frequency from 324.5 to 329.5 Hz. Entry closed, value 0.687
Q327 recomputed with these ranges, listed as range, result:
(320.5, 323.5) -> 0.844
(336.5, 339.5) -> 0.784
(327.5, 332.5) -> 0.503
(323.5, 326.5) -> 0.801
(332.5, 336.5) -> 0.507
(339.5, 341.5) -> 0.943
